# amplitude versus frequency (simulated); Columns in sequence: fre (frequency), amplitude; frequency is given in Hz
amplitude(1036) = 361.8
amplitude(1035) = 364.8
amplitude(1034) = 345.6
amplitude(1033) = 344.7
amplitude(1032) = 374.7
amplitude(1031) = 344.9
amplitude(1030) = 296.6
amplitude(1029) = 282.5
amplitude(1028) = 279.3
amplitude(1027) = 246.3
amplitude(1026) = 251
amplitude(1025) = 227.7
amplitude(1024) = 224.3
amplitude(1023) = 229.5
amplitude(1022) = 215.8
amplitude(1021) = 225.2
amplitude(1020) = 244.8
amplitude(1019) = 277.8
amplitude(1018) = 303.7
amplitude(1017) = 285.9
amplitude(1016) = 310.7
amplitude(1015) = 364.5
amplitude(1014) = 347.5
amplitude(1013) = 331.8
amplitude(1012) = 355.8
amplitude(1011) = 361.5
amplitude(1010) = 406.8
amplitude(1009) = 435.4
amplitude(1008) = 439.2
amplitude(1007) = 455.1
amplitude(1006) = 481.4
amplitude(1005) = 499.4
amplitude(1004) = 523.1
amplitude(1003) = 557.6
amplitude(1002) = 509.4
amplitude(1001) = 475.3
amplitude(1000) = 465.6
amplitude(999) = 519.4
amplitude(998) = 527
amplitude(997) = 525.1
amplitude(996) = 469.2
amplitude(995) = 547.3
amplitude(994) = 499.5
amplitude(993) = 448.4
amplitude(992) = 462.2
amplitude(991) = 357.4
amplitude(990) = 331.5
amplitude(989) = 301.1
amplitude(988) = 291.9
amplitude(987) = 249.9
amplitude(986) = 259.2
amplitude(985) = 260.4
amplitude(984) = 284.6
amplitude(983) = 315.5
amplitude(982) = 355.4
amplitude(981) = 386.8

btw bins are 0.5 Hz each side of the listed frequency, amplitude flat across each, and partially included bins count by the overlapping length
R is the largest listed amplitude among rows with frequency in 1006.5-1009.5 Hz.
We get 455.1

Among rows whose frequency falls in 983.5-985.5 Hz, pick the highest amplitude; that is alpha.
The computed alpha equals 284.6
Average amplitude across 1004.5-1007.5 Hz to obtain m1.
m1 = 479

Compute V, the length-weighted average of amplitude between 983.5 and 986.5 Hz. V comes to 268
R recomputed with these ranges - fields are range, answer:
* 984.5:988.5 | 291.9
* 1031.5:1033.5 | 374.7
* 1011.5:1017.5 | 364.5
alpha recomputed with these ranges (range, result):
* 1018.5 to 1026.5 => 277.8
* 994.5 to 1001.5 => 547.3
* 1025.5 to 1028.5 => 279.3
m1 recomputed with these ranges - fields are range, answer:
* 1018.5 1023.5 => 239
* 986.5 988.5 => 271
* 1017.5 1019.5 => 291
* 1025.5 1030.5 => 271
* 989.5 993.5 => 400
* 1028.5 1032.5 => 325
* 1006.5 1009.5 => 443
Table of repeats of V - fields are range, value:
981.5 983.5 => 335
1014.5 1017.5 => 320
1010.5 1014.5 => 349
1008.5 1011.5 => 401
